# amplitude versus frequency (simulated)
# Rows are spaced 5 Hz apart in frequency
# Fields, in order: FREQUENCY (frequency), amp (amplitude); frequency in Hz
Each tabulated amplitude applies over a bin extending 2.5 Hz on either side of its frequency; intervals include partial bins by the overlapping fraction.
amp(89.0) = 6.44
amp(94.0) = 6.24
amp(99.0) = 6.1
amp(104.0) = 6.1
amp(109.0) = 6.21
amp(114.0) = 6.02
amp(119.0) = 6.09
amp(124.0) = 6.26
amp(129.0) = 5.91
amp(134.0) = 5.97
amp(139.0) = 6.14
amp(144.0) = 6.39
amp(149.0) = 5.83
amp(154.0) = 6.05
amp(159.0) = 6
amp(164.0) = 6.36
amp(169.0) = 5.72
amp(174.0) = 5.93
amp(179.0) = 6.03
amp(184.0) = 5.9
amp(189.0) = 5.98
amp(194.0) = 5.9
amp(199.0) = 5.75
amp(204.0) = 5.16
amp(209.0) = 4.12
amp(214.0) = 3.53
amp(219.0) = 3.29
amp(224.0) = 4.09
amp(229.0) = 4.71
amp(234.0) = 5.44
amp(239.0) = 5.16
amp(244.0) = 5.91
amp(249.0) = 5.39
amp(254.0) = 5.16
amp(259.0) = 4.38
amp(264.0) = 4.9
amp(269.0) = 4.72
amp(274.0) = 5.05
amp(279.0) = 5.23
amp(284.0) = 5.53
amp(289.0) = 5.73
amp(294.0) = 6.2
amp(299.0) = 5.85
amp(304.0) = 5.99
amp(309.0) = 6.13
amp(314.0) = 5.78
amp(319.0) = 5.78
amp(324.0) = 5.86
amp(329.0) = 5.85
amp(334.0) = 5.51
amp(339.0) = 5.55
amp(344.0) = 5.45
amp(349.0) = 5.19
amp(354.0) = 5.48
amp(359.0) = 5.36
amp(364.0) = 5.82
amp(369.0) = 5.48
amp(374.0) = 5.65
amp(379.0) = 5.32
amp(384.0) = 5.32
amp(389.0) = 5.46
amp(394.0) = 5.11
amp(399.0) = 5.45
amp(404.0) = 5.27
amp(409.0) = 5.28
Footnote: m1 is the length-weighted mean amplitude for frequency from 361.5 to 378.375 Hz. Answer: 5.61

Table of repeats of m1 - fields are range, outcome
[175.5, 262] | 5.06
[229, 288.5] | 5.17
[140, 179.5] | 6.04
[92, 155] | 6.1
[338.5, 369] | 5.47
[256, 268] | 4.67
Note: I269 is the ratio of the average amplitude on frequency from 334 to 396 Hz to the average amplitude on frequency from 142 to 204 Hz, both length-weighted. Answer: 0.91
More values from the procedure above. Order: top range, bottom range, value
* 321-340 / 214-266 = 1.19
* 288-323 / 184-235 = 1.23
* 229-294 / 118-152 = 0.86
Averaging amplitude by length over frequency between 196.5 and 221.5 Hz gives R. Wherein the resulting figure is 4.37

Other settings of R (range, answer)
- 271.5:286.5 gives 5.27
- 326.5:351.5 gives 5.51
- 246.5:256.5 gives 5.28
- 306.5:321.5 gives 5.9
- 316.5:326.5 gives 5.82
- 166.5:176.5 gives 5.83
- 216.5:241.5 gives 4.54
